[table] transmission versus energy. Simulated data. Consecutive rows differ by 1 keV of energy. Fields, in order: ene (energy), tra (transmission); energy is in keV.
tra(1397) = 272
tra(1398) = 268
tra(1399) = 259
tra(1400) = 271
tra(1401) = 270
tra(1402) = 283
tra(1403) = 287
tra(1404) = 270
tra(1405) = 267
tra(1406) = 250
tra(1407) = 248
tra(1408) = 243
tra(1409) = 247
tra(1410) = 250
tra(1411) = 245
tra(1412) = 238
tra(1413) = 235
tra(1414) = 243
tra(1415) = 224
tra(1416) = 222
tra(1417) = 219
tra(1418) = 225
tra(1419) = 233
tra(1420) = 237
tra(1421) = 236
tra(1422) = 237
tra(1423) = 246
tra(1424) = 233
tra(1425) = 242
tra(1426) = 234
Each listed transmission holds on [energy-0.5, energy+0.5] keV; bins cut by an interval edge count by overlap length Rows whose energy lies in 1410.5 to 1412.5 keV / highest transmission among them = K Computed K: 245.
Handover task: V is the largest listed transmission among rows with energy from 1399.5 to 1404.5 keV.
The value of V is 287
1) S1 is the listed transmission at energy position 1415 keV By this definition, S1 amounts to 224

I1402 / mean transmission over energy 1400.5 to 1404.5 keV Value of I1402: 278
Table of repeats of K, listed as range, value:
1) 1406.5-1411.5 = 250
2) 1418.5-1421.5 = 237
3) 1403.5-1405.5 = 270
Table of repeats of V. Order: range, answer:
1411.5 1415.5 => 243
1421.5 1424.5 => 246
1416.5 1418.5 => 225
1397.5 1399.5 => 268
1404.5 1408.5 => 267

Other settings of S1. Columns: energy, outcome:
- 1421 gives 236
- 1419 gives 233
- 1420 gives 237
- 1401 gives 270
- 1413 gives 235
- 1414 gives 243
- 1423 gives 246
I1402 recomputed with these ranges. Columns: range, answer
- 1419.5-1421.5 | 236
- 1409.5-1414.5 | 242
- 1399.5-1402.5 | 275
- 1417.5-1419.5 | 229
